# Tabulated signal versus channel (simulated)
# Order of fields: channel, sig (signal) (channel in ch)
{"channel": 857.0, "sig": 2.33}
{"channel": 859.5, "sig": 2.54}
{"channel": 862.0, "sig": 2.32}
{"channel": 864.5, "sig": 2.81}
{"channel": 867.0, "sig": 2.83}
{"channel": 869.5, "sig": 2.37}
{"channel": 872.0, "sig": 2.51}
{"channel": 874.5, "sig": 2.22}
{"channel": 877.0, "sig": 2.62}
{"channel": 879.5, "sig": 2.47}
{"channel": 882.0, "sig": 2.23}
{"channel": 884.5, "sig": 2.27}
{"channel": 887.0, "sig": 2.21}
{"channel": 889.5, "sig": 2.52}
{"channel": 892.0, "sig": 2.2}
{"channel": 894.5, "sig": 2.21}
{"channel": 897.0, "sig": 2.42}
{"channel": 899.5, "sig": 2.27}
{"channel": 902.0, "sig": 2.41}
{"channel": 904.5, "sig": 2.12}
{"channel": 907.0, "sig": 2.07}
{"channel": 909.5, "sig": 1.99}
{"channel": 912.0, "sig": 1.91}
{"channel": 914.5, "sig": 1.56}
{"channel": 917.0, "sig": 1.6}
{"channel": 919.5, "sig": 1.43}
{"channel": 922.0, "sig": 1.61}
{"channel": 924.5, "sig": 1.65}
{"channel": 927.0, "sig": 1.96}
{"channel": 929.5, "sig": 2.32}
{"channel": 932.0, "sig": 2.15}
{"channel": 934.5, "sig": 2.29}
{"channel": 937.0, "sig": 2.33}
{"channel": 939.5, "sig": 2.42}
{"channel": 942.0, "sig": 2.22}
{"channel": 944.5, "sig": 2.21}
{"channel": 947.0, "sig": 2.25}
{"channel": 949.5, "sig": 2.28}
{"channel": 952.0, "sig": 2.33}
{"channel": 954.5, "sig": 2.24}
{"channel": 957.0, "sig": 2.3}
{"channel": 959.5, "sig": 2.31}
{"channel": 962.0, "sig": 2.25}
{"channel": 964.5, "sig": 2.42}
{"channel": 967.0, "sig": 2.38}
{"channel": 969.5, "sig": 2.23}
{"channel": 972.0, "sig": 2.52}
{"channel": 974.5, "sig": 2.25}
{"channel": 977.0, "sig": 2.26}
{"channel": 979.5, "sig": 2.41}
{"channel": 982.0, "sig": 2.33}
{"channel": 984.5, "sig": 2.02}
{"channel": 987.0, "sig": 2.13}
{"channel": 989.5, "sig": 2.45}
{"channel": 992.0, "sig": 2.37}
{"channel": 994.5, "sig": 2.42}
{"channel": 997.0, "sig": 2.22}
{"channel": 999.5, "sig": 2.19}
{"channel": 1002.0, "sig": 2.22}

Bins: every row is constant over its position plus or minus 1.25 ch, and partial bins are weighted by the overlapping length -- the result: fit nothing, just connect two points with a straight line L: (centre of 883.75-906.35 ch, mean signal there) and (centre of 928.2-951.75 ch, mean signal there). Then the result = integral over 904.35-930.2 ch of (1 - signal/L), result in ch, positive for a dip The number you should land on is 5.3 ch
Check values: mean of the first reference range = 2.29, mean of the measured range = 1.82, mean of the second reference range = 2.28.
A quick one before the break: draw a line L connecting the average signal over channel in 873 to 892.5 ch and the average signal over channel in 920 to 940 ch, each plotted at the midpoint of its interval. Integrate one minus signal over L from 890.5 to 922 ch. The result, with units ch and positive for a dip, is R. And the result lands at 2.9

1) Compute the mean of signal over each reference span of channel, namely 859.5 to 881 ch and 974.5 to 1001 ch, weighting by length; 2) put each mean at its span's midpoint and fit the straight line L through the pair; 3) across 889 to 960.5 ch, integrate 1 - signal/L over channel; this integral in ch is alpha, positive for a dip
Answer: 8.5 ch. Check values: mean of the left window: 2.52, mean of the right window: 2.28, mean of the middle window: 2.12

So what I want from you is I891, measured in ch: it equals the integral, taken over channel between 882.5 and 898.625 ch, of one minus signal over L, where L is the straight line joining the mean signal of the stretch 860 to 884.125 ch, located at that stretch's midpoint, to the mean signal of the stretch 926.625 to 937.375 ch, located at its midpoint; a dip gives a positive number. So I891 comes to 0.7 ch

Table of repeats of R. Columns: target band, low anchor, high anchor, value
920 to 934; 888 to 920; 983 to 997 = 1.3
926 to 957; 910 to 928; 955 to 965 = -3.6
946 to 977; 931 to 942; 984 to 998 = -0.3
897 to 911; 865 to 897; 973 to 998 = 1.1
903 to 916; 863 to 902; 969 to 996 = 2.5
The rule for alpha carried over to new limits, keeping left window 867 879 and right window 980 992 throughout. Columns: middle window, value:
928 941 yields 0.3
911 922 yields 3.6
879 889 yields 0.6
